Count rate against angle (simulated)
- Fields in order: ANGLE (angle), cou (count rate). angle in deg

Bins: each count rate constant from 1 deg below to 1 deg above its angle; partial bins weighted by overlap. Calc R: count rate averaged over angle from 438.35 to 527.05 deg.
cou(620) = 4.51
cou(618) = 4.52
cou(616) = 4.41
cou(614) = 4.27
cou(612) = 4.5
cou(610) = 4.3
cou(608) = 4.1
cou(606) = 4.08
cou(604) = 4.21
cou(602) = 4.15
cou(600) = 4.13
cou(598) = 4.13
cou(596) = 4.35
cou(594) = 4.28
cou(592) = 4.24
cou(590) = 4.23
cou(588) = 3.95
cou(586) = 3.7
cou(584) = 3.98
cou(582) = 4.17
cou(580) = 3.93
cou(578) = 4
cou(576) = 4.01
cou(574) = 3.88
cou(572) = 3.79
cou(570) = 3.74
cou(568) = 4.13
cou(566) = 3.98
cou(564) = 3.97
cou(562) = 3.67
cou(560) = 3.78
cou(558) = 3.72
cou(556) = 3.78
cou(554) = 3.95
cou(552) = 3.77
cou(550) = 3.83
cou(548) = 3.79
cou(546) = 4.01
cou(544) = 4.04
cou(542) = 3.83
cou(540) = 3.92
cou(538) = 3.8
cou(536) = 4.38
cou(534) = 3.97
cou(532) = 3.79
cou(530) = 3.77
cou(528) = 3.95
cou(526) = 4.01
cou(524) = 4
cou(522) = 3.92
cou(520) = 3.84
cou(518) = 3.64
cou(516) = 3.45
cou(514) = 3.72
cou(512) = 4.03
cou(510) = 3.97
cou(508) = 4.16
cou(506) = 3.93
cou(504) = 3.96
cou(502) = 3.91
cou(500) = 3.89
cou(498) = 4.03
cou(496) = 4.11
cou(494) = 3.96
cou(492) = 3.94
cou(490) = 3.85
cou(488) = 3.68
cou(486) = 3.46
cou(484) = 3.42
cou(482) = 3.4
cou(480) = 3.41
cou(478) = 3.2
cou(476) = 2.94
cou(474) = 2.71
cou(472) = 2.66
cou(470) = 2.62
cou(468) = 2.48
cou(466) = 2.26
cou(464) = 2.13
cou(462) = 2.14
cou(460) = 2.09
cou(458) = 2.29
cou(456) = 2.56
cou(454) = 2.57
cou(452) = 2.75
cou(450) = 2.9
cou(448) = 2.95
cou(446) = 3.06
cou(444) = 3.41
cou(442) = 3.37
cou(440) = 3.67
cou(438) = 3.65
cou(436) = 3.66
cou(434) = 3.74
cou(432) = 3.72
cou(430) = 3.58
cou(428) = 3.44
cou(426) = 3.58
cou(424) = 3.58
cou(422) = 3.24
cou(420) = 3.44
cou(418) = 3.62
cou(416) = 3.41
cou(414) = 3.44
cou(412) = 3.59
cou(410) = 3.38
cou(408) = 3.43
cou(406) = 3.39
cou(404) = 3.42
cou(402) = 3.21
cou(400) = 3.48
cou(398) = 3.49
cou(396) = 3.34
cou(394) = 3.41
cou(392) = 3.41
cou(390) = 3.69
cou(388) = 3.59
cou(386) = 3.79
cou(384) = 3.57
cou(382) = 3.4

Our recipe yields 3.33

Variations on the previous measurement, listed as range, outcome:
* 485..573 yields 3.88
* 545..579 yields 3.87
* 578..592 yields 4.01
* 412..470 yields 3.1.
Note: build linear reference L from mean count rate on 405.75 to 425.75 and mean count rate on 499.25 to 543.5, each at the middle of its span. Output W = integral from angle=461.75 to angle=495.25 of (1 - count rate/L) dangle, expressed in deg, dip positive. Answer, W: 5.6 deg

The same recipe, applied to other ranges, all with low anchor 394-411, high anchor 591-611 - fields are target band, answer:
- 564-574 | 0.4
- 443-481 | 9.9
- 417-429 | 0.0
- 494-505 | -0.6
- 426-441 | -0.5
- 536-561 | 0.7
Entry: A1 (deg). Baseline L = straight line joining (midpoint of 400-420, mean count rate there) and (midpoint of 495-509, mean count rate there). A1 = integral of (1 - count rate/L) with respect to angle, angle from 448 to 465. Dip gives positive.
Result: 5.7 deg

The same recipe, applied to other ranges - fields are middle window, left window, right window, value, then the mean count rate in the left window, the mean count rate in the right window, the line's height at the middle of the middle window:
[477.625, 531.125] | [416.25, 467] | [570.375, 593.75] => -4.7 deg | 3.1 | 3.99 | 3.5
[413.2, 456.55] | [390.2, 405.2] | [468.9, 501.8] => 1.1 deg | 3.41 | 3.46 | 3.43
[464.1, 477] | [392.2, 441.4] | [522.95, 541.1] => 3.9 deg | 3.49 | 3.95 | 3.71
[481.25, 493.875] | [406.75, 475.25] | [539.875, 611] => -0.9 deg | 3.09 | 3.99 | 3.4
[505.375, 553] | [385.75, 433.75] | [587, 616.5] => 0.5 deg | 3.49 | 4.22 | 3.94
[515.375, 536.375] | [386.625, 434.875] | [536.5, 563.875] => -0.5 deg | 3.49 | 3.85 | 3.79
